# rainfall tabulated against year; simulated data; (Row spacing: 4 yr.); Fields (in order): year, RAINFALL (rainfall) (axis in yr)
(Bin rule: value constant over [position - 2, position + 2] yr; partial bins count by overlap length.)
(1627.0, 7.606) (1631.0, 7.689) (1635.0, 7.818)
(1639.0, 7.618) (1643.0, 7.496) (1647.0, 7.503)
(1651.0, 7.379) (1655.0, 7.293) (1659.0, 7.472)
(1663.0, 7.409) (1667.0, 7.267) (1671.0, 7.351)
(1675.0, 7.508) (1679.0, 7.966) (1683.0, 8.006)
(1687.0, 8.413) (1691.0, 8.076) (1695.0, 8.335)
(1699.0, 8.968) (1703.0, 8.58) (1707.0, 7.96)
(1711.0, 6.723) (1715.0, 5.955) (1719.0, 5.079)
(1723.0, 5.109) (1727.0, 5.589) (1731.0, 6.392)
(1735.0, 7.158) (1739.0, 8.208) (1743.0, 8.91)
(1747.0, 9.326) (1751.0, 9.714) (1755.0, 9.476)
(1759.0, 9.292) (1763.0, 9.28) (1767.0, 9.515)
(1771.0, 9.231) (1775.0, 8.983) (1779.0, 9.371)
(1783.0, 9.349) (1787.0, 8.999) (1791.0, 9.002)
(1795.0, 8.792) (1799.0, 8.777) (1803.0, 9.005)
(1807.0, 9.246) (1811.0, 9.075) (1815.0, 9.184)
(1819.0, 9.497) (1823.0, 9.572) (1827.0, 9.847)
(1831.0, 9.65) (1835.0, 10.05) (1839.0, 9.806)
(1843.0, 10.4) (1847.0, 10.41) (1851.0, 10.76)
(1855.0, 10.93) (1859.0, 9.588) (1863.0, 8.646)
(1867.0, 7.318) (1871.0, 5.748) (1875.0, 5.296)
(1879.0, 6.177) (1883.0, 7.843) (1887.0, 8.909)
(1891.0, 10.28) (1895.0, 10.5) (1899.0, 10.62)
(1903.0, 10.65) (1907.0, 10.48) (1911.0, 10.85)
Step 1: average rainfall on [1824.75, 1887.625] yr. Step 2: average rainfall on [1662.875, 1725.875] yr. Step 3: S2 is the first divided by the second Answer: 1.20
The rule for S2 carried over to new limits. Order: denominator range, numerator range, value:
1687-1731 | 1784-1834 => 1.31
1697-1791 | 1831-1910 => 1.13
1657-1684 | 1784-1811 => 1.19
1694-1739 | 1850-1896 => 1.21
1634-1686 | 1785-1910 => 1.22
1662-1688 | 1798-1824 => 1.20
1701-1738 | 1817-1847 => 1.51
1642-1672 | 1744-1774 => 1.27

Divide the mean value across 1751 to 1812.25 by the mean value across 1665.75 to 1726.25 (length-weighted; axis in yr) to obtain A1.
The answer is 1.24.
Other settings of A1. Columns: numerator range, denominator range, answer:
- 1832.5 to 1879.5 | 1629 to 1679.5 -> 1.18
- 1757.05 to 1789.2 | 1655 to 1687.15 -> 1.22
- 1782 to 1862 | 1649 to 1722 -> 1.28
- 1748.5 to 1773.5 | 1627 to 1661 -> 1.25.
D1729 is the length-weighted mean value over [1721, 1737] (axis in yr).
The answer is 6.06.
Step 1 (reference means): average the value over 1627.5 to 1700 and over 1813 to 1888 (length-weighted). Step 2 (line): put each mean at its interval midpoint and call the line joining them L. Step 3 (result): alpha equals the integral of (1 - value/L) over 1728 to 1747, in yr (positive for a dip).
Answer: 1.1 yr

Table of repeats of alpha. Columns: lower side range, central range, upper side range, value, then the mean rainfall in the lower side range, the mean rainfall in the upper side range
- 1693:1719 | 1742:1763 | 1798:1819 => -2.8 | 7.55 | 9.11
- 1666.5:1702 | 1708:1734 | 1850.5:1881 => 6.7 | 8.03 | 7.92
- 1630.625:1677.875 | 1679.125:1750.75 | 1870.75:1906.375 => 2.4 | 7.49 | 8.66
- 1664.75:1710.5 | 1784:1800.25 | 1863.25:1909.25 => -1.3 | 7.99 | 8.55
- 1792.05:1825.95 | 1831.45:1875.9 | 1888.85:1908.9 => 3.1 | 9.16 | 10.5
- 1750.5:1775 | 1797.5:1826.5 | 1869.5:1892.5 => -2.4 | 9.36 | 7.35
